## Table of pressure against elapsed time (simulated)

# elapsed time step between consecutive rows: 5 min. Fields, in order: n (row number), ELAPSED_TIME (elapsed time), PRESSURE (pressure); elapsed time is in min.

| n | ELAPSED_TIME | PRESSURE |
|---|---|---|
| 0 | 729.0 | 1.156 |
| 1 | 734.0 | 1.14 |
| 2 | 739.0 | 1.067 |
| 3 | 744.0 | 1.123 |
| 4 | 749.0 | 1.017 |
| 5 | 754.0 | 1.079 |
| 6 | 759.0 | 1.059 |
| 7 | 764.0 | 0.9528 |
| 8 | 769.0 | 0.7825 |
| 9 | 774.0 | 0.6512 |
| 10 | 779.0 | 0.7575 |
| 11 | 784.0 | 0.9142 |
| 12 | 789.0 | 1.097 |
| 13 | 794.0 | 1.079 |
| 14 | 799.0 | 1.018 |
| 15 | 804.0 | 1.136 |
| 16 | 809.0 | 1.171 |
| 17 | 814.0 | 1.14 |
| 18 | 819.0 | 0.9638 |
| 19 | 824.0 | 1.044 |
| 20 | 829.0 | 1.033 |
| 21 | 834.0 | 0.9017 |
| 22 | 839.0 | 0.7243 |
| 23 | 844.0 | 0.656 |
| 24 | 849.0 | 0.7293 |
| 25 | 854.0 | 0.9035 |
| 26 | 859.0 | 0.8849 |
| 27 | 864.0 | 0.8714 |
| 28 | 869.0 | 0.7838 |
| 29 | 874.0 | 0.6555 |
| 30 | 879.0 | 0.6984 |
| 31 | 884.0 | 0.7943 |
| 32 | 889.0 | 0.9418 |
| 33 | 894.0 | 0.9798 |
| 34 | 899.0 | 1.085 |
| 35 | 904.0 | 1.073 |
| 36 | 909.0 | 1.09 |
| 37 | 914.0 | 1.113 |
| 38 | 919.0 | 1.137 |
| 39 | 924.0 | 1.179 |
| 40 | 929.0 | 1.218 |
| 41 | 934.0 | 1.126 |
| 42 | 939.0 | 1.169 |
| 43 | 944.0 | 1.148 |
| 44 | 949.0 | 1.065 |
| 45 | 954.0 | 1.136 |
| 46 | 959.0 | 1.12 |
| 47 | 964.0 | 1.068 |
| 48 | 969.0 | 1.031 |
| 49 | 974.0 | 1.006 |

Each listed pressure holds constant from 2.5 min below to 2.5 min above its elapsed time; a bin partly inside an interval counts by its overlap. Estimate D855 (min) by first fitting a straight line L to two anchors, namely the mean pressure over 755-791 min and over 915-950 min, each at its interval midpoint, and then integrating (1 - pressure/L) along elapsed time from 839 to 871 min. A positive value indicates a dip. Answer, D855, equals 7.1 min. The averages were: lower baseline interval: 0.893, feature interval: 0.799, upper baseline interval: 1.15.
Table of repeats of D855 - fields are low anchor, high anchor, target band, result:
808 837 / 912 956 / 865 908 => 8.37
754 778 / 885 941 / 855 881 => 6.03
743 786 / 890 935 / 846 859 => 2.61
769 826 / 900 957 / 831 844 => 3.02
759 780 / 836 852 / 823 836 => -4.48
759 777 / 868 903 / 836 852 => 2.53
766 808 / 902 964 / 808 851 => 2.93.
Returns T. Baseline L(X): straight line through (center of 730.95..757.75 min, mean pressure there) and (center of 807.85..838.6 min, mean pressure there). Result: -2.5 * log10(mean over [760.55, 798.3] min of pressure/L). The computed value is 0.169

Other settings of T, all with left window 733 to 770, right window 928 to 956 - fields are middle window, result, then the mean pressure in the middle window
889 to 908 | 0.08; 1.04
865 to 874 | 0.40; 0.763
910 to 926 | -0.01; 1.14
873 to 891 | 0.38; 0.778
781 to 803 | 0.03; 1.03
